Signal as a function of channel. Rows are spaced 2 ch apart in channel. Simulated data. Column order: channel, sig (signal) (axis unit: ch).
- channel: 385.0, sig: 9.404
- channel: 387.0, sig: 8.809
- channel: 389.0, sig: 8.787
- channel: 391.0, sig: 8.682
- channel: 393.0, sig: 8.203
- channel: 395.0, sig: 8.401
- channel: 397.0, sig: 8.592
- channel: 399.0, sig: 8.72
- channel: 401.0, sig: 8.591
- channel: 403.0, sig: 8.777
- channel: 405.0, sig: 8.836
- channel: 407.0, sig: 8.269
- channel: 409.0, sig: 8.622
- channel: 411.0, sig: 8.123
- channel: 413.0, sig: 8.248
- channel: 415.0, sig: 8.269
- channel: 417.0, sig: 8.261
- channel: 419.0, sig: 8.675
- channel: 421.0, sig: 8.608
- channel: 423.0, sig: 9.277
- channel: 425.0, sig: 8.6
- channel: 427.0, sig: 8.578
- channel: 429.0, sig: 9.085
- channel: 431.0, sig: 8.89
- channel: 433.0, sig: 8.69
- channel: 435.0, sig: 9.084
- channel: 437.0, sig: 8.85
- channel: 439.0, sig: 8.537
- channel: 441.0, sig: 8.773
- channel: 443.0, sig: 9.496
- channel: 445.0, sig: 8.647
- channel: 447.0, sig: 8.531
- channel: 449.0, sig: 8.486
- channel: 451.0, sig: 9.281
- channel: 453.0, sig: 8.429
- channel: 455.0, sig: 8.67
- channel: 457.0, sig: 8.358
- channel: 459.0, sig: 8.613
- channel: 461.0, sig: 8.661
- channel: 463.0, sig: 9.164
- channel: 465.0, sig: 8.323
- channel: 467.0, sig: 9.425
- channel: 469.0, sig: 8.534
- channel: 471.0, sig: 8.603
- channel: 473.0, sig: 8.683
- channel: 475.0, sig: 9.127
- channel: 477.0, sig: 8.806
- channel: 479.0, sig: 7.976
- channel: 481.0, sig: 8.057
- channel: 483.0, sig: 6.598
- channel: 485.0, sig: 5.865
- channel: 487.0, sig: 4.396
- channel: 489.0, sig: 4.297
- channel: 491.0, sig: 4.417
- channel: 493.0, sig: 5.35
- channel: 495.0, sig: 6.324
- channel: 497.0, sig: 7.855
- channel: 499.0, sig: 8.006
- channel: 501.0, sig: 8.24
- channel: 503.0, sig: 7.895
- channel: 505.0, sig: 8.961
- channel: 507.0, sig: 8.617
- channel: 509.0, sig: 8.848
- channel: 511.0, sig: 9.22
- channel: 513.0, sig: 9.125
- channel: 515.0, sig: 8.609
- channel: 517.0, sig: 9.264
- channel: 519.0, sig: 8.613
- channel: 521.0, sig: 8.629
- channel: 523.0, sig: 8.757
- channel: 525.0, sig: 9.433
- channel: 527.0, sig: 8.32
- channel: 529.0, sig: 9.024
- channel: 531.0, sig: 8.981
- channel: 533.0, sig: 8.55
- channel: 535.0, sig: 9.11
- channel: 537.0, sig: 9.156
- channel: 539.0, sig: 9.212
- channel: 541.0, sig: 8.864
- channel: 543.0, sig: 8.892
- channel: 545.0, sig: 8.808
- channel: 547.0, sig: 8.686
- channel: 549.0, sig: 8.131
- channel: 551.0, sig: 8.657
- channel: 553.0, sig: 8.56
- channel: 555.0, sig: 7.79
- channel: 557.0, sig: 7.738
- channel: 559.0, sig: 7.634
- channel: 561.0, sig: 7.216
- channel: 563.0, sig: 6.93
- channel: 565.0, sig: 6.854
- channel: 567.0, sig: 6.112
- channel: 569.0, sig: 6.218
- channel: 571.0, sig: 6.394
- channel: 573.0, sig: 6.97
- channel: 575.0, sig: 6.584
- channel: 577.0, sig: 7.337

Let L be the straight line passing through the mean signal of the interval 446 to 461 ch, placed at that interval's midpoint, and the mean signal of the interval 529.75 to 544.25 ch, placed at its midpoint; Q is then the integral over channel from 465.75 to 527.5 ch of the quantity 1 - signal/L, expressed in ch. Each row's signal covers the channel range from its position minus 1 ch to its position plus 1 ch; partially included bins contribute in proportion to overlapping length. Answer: 6.36 ch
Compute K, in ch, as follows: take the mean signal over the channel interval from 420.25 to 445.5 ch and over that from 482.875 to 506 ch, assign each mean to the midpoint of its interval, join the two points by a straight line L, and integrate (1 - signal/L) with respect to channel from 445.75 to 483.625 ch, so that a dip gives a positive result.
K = -4.6 ch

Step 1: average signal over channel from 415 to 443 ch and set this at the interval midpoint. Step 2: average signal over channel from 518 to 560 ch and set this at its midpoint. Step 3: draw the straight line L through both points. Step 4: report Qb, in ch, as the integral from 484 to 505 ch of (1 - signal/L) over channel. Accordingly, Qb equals 5.6 ch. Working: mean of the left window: 8.77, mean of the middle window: 6.39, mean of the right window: 8.65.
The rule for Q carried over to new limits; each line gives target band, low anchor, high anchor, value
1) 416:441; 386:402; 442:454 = -0.08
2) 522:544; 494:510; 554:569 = -3.93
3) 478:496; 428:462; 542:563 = 5.51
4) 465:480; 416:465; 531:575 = -0.34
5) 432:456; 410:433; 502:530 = -0.38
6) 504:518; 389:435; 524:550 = -0.23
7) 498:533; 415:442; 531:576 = -2.51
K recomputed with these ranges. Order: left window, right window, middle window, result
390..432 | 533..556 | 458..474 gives -0.2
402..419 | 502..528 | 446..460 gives -0.1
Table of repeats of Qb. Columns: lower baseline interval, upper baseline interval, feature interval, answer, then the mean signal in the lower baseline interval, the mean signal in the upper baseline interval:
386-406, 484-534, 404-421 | 0.19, 8.64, 7.82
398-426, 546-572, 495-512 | -0.99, 8.56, 7.46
